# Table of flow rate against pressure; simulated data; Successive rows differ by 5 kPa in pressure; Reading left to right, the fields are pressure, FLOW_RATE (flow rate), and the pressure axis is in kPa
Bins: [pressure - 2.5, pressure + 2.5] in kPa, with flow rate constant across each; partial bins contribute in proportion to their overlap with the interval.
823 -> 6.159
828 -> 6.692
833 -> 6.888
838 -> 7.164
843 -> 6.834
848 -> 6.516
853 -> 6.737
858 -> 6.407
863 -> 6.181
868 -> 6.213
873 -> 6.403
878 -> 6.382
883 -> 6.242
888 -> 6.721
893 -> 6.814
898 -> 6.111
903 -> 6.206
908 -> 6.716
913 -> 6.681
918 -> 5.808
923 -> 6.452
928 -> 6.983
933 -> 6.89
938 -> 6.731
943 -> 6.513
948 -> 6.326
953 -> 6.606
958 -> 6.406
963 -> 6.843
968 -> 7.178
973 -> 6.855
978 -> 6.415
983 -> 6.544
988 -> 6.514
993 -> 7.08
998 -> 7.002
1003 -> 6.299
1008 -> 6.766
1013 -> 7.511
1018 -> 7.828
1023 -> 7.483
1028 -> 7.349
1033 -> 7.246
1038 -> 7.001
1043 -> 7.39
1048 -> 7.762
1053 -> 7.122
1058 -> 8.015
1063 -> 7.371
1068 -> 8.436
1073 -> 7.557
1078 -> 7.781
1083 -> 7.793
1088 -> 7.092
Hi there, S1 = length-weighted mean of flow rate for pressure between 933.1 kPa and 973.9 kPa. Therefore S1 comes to 6.69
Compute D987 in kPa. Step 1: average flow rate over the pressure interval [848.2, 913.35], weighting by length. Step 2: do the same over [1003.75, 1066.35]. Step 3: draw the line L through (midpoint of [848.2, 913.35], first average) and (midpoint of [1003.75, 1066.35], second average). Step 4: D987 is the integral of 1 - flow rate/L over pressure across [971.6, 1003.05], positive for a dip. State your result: 1.8 kPa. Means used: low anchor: 6.44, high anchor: 7.39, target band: 6.7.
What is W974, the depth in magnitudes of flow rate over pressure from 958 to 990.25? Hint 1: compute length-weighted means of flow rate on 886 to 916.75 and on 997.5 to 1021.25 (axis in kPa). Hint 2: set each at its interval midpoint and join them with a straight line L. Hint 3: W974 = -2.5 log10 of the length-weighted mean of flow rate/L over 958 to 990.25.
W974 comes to 0.03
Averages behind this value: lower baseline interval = 6.51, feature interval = 6.7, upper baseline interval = 7.1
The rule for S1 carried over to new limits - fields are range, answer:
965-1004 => 6.75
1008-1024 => 7.49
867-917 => 6.44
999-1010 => 6.59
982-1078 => 7.3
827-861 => 6.74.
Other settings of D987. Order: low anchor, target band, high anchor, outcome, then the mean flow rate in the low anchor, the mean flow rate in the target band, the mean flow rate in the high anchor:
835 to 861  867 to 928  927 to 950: 2.5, 6.72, 6.42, 6.68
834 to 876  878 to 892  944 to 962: 0.1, 6.57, 6.5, 6.48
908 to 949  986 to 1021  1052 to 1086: 0.9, 6.57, 7.01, 7.74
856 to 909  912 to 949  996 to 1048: 0.7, 6.39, 6.55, 7.22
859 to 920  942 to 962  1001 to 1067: 0.9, 6.38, 6.49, 7.35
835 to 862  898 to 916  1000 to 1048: 1.1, 6.7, 6.46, 7.23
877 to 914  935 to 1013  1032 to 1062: 3.0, 6.48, 6.7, 7.43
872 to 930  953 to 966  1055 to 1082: 0.5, 6.46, 6.64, 7.82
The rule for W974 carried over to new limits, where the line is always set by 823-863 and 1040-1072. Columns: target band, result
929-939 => 0.04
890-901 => 0.07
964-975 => 0.04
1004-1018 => 0.04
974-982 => 0.12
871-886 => 0.08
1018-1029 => 0.00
